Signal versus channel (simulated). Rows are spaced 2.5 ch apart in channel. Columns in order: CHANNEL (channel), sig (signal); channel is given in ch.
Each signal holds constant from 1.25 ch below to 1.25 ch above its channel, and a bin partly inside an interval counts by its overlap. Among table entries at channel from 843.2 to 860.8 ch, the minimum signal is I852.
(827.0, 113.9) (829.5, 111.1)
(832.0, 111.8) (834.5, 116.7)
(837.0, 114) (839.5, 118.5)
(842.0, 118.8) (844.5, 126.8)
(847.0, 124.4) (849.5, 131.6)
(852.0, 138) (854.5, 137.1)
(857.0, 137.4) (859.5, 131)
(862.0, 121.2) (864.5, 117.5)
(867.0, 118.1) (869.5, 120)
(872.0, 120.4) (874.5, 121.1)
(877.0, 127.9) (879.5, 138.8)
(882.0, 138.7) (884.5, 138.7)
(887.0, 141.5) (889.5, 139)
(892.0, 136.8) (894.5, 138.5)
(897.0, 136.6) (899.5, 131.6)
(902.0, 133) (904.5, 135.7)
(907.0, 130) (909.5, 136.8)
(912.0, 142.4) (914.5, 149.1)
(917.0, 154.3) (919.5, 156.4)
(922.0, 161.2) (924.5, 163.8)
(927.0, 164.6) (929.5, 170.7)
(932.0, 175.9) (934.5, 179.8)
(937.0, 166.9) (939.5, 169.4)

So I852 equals 124.4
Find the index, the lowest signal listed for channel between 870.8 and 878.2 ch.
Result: 120.4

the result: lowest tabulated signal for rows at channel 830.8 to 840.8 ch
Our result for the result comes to 111.8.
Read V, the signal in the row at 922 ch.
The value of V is 161.2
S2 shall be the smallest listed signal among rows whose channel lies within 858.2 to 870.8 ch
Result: 117.5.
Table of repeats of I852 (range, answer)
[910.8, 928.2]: 142.4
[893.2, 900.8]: 131.6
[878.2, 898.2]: 136.6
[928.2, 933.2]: 170.7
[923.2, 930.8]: 163.8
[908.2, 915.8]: 136.8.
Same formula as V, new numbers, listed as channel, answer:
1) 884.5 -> 138.7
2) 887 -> 141.5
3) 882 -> 138.7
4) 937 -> 166.9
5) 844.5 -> 126.8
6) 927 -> 164.6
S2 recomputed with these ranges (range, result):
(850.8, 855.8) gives 137.1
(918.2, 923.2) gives 156.4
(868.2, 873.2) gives 120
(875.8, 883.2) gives 127.9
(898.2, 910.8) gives 130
